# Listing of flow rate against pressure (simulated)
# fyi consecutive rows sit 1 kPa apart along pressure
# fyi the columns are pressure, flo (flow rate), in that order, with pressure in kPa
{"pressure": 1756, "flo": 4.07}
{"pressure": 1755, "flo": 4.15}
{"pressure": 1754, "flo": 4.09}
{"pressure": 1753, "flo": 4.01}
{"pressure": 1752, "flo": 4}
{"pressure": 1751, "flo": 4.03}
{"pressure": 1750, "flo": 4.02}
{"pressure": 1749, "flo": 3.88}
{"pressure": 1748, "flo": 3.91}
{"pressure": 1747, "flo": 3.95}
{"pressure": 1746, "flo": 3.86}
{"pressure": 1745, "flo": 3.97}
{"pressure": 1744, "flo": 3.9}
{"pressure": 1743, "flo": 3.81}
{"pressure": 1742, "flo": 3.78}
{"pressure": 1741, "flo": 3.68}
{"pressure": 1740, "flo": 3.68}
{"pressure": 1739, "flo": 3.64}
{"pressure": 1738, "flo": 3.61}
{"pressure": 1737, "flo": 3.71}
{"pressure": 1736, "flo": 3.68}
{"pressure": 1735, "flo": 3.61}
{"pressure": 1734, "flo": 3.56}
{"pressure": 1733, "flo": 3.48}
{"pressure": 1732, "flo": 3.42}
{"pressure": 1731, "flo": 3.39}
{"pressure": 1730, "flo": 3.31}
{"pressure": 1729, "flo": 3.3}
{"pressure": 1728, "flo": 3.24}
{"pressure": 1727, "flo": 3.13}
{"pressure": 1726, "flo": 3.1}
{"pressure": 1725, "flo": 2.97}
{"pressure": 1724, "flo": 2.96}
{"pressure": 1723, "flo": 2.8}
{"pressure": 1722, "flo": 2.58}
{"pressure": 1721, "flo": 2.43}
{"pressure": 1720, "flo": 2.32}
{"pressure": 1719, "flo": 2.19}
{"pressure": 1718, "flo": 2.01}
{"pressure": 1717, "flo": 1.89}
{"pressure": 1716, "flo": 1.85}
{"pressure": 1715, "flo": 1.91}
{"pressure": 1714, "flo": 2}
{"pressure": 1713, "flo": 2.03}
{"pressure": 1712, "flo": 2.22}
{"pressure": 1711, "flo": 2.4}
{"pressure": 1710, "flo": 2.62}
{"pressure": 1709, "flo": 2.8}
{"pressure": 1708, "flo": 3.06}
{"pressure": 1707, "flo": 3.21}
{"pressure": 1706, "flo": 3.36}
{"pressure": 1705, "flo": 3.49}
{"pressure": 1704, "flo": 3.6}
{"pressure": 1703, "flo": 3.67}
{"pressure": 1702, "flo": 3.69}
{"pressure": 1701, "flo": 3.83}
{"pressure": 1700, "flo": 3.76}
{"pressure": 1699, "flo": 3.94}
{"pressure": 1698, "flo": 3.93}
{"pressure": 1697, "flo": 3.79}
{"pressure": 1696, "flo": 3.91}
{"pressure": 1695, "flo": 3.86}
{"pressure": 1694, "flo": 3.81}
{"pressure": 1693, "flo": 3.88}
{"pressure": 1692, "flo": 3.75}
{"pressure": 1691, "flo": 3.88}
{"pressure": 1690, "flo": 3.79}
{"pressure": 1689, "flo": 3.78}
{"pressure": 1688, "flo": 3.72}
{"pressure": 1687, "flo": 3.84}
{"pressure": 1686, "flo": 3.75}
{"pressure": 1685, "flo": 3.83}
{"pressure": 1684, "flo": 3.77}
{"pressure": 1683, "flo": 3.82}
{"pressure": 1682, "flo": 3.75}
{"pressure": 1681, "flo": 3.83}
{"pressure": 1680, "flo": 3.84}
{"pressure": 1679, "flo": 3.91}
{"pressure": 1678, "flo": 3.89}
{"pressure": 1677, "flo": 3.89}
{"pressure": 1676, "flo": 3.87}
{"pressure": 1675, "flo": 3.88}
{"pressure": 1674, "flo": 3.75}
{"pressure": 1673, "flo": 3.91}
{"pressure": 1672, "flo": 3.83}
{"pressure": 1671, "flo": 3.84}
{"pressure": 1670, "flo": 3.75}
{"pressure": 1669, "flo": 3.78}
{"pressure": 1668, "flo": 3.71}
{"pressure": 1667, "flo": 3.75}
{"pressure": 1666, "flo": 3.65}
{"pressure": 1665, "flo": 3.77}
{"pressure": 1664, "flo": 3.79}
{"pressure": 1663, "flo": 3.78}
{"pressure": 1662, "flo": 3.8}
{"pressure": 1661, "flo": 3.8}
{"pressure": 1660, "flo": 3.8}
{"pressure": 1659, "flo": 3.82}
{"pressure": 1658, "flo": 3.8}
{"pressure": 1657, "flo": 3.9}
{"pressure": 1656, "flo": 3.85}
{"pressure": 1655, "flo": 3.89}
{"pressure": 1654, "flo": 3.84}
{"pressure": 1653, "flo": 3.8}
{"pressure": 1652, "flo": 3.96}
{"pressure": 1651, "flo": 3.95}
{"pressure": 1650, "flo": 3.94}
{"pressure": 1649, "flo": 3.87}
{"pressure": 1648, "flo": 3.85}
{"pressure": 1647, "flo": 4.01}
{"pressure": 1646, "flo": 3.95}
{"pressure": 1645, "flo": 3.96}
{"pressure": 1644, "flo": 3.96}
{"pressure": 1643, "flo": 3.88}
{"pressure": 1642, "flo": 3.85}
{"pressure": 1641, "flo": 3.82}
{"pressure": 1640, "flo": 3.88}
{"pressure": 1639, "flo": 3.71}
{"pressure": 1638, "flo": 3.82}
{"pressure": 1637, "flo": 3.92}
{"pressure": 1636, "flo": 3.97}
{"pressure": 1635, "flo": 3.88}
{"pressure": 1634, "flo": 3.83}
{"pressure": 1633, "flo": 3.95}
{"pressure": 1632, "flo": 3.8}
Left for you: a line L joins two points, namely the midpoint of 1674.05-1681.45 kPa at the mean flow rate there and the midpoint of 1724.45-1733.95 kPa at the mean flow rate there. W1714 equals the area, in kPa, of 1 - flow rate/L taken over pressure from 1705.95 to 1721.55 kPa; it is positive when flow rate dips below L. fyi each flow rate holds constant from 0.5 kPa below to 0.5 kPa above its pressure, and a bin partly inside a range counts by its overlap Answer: 4.9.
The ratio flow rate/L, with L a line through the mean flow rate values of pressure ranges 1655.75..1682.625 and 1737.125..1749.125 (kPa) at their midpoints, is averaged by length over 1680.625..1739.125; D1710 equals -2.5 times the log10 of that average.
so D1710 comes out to 0.17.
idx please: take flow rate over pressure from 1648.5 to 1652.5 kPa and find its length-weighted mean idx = 3.93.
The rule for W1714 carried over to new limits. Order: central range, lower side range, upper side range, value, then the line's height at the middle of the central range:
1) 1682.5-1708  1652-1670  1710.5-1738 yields -3.7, 3.26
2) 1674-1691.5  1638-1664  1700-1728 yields -2.7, 3.31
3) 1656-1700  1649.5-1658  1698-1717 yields -4.6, 3.47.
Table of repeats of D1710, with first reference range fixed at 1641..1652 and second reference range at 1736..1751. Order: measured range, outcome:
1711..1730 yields 0.46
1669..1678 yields 0.01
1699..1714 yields 0.23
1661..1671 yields 0.04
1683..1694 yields 0.02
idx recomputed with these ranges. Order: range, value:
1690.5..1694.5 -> 3.83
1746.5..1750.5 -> 3.94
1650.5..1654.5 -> 3.89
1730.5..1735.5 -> 3.49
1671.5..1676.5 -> 3.85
